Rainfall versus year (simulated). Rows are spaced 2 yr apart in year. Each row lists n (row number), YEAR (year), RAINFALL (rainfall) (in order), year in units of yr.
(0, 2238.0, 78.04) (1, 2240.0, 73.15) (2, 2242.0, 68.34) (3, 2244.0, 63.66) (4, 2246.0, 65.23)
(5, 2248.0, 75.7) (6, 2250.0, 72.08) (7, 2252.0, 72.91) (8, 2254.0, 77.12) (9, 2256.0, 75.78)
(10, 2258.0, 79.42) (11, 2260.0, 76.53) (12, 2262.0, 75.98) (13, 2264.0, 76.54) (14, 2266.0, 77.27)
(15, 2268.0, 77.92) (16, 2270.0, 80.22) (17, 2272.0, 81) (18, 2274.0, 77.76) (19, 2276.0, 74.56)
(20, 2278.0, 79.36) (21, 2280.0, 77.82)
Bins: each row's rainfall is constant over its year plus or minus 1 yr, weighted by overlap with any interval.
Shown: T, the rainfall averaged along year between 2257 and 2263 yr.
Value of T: 77.3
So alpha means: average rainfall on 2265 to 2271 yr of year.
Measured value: 78.5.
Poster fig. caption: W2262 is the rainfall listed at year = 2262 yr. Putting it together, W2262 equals 75.98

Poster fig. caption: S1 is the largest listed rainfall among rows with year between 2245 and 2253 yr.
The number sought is 75.7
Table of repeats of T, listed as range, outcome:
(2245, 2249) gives 70.5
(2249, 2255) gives 74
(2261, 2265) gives 76.3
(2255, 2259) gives 77.6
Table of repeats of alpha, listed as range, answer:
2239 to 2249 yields 69.2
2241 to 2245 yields 66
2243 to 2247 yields 64.4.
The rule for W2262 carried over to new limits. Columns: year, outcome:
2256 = 75.78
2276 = 74.56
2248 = 75.7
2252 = 72.91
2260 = 76.53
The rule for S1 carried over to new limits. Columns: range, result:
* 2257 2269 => 79.42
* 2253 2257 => 77.12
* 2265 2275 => 81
